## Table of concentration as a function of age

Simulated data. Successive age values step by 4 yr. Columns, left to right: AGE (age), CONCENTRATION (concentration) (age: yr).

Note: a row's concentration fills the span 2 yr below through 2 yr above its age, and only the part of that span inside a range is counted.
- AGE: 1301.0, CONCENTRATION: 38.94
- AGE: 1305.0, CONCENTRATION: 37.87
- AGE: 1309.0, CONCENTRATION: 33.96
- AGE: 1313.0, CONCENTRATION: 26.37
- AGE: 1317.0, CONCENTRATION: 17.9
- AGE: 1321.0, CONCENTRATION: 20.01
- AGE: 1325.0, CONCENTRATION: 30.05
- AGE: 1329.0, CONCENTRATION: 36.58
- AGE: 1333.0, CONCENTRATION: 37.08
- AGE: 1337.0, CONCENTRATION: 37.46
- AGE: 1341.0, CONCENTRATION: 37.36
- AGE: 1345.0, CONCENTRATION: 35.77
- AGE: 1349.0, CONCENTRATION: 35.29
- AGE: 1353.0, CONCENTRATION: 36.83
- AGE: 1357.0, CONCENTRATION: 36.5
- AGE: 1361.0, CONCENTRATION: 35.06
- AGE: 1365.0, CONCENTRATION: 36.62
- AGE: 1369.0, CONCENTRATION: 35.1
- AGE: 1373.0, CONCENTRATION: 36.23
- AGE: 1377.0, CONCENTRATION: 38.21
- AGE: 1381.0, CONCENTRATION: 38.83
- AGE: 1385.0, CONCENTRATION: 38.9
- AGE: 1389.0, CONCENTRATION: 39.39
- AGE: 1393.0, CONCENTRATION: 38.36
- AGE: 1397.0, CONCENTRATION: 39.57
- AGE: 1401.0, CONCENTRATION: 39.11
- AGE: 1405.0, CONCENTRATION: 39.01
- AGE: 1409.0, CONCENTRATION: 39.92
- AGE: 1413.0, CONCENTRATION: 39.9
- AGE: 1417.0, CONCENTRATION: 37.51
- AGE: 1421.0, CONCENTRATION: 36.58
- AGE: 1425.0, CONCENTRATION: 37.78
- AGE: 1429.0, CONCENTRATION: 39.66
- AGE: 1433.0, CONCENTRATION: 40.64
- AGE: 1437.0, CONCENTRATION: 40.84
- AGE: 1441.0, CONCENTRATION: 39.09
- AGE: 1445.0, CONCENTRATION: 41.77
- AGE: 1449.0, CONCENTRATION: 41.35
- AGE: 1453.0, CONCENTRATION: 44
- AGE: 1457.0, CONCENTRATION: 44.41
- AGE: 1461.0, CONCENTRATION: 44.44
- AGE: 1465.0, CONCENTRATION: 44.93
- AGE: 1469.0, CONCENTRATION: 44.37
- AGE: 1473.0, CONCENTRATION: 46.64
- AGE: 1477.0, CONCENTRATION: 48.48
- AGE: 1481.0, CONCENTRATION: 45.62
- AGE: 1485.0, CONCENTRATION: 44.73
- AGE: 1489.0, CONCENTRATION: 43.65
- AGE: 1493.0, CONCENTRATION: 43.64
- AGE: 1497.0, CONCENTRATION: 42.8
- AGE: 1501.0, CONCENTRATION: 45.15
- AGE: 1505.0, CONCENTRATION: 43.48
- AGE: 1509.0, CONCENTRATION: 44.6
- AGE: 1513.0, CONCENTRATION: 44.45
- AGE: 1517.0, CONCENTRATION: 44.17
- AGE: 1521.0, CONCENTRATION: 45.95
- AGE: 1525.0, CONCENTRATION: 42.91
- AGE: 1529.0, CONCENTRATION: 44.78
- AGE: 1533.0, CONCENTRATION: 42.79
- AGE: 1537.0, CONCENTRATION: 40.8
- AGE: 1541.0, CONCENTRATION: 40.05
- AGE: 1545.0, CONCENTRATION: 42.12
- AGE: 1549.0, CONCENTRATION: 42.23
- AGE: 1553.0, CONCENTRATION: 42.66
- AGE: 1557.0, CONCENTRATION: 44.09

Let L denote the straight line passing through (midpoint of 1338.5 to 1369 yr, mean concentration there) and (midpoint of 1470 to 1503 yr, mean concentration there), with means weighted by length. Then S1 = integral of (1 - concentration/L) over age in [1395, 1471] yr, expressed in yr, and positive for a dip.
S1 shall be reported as 1.3 yr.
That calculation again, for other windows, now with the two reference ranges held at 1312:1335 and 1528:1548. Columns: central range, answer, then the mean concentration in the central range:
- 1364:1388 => -4.5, 37.4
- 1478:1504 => -3.7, 44.4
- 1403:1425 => -3.0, 38.5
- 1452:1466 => -2.9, 44.4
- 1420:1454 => -4.5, 40.2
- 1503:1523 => -2.1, 44.5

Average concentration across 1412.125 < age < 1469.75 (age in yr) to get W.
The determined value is 41.1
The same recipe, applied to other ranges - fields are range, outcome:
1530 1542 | 41.6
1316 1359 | 33.1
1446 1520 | 44.5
